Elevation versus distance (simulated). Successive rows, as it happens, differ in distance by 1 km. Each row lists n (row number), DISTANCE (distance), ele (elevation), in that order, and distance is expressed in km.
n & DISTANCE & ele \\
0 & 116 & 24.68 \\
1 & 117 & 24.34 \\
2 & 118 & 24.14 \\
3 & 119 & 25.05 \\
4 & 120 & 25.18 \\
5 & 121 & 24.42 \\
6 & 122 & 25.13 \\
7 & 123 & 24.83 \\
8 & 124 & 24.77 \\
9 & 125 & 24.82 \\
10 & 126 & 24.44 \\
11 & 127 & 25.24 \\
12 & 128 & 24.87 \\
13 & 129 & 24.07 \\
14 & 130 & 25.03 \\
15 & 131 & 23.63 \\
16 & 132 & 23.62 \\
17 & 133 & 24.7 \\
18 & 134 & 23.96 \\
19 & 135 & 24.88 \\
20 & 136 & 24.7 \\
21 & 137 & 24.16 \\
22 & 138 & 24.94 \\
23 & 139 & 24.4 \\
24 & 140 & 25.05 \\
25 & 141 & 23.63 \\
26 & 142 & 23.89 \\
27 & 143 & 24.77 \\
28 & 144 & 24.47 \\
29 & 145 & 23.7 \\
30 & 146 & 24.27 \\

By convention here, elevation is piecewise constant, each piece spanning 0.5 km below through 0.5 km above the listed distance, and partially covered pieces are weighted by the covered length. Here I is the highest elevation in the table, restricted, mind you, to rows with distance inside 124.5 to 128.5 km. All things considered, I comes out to 25.24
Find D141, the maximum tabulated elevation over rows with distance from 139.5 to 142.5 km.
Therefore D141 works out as 25.05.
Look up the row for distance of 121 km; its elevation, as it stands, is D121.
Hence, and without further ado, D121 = 24.42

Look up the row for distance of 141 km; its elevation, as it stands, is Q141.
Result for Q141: 23.63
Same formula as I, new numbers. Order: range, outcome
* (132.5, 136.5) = 24.88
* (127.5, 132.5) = 25.03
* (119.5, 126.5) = 25.18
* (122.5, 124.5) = 24.83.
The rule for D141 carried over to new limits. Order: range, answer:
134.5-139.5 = 24.94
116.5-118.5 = 24.34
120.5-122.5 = 25.13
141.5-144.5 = 24.77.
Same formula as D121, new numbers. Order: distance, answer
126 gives 24.44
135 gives 24.88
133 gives 24.7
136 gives 24.7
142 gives 23.89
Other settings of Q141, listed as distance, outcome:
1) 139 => 24.4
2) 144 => 24.47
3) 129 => 24.07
